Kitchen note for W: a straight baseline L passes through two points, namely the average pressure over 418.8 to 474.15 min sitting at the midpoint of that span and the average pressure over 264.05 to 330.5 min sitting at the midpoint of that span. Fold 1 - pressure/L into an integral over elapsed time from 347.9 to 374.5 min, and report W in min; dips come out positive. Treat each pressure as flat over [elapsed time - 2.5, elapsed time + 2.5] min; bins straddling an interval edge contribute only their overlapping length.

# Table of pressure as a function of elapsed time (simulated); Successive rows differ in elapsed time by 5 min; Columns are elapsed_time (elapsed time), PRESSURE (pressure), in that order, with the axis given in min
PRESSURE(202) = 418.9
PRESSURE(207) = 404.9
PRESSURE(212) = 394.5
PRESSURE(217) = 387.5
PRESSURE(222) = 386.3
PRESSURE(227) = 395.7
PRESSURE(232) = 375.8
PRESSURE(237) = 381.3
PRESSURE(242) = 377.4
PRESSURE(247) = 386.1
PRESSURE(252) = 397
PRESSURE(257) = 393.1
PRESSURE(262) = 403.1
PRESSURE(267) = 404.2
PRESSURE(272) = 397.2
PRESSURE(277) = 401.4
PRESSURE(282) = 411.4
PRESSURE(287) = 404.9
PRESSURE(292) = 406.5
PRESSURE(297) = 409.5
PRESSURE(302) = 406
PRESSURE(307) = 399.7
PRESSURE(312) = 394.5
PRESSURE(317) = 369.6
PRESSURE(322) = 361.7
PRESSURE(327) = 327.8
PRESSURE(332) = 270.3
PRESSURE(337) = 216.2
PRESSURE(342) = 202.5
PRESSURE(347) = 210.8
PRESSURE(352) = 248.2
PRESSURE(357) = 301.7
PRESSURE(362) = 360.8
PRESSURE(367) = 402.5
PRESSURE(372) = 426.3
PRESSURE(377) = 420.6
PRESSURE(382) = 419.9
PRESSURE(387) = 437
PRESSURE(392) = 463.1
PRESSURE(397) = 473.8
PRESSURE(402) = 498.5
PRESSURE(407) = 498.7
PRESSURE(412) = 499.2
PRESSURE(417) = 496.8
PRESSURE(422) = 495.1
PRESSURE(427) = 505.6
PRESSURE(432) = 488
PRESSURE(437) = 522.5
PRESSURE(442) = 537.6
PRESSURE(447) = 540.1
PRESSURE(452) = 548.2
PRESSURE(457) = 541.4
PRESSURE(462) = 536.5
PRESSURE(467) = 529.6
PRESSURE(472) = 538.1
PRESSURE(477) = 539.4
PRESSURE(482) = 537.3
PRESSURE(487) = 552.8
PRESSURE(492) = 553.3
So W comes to 6.5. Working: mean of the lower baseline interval 390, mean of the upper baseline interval 525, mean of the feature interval 340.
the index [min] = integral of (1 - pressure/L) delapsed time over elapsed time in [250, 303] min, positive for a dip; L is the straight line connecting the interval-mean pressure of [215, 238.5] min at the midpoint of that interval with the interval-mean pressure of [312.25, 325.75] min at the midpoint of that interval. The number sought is -3.9 min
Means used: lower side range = 385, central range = 403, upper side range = 367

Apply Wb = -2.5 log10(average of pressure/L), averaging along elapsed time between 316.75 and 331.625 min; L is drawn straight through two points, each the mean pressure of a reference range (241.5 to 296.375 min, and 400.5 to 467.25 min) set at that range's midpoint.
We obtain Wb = 0.28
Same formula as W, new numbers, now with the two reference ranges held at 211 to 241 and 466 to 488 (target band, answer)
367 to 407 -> 2.96 min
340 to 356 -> 8.06 min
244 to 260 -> 0.39 min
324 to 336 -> 4.22 min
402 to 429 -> 0.14 min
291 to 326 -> 3.76 min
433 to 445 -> -0.21 min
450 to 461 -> -0.36 min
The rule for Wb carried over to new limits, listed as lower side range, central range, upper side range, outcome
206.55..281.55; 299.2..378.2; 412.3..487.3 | 0.34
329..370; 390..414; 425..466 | -0.17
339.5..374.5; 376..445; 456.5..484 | -0.17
